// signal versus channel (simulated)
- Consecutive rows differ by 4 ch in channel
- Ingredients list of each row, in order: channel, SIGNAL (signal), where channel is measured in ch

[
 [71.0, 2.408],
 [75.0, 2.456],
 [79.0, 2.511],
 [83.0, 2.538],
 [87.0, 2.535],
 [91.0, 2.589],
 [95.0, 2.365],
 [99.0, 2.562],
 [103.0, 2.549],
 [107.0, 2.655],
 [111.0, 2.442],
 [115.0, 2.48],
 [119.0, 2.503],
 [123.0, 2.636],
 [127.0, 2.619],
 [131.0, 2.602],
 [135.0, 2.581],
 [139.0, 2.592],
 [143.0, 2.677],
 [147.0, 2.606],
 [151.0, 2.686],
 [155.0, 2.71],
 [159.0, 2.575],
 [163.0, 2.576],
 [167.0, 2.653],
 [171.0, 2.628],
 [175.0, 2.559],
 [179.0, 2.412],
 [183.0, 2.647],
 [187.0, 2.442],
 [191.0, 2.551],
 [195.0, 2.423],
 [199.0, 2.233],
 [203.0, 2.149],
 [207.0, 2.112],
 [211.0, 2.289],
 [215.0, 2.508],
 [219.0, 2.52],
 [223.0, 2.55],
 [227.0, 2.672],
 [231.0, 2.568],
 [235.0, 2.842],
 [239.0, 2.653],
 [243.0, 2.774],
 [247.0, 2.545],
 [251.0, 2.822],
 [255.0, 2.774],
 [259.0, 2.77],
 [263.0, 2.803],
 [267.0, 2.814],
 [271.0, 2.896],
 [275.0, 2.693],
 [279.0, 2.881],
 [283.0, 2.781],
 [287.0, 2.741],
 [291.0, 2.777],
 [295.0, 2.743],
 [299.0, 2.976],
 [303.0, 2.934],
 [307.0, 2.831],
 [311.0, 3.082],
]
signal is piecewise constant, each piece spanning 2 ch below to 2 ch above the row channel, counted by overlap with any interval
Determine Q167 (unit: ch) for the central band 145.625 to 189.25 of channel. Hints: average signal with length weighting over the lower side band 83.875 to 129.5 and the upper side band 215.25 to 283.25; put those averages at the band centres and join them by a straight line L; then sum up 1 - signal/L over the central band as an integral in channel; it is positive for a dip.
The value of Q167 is 0.44 ch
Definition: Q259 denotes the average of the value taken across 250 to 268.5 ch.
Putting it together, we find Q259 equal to 2.79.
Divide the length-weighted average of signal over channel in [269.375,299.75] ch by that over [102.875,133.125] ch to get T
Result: 1.09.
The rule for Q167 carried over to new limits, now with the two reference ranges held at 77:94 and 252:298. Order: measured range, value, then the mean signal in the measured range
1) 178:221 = 4.8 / 2.39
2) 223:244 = 0.4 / 2.68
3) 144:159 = -0.2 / 2.66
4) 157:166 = 0.2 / 2.58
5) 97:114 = 0.1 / 2.55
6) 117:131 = 0.0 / 2.59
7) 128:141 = 0.0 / 2.59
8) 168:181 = 0.6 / 2.54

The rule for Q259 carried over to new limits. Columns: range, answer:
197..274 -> 2.6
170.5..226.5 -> 2.43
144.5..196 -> 2.58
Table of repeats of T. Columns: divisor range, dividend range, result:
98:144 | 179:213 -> 0.92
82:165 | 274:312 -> 1.10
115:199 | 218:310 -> 1.07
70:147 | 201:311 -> 1.06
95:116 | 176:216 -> 0.94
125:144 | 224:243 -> 1.03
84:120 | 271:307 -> 1.12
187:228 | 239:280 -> 1.16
